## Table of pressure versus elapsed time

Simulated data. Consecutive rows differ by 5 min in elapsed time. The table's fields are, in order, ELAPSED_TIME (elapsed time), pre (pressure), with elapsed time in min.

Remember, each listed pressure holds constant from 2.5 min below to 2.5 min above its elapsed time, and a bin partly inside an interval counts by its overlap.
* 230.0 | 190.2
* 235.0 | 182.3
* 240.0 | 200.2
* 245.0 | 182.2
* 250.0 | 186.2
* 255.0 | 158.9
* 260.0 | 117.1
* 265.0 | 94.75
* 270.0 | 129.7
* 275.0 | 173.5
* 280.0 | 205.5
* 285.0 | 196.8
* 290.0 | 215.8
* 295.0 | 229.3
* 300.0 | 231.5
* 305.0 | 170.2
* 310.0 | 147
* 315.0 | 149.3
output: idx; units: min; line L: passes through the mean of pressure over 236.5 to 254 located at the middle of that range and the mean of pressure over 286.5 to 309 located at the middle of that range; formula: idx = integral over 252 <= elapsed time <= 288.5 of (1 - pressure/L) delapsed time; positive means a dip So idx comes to 7.6 min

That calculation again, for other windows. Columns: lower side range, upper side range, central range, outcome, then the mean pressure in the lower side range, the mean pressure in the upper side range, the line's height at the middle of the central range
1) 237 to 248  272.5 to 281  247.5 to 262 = 2.60 min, 191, 187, 189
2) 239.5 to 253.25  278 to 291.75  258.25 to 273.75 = 6.15 min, 186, 206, 196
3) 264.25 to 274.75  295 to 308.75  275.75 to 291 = -4.04 min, 128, 201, 159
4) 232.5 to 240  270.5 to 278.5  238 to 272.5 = 5.12 min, 188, 167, 177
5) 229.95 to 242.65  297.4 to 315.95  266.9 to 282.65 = 1.39 min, 191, 177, 183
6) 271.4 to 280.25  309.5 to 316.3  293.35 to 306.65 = -4.42 min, 178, 148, 159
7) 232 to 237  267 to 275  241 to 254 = -1.15 min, 183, 141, 168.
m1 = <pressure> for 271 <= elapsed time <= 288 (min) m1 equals 187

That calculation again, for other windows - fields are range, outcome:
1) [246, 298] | 172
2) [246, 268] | 142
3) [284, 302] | 220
